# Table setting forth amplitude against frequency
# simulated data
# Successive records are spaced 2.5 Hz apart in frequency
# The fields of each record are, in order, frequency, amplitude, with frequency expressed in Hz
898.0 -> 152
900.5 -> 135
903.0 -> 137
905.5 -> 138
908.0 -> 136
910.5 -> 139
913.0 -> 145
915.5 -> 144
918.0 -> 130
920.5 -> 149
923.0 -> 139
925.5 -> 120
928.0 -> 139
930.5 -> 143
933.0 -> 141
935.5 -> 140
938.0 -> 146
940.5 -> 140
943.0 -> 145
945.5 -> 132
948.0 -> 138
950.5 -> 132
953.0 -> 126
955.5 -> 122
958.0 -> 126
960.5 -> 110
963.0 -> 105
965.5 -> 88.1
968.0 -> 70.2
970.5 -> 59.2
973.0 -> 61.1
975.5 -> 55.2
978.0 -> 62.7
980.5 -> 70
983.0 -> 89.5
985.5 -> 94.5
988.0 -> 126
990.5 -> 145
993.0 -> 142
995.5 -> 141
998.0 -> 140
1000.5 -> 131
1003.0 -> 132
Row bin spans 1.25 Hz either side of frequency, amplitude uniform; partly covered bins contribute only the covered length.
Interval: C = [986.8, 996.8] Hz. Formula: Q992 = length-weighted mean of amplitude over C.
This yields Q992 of 139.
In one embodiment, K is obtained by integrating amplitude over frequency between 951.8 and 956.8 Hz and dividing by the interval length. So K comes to 124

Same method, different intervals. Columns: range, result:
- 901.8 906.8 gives 137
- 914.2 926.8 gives 136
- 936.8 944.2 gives 144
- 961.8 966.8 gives 96.2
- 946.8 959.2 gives 129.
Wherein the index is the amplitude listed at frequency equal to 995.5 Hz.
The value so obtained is 141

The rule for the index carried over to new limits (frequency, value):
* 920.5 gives 149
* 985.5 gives 94.5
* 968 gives 70.2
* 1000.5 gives 131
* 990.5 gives 145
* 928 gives 139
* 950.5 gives 132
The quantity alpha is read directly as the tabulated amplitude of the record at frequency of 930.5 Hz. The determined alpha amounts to 143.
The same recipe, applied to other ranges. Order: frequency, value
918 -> 130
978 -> 62.7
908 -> 136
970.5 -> 59.2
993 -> 142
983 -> 89.5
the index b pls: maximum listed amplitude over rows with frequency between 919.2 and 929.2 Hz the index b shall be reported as 149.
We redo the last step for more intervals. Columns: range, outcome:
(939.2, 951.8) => 145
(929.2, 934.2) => 143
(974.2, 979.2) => 62.7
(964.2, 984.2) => 89.5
